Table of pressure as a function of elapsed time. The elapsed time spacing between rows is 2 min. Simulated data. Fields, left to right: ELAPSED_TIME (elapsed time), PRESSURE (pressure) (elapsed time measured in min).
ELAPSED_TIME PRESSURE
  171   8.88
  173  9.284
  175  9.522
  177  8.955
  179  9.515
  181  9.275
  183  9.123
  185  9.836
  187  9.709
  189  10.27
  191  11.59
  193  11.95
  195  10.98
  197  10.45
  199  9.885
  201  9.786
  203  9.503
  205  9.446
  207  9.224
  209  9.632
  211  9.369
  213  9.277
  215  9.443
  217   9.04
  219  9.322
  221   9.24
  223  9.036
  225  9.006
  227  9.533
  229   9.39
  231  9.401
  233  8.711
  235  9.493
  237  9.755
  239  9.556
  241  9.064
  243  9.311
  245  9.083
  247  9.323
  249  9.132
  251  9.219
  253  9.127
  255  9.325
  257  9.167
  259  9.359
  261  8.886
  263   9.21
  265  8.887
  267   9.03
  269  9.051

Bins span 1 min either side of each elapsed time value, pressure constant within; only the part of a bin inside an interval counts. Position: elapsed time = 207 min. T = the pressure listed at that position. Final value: 9.224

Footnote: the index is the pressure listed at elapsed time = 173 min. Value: 9.284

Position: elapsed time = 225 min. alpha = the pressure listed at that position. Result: 9.006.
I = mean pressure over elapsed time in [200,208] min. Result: 9.49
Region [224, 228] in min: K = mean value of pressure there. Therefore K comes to 9.27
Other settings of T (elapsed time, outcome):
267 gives 9.03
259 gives 9.359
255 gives 9.325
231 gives 9.401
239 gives 9.556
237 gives 9.755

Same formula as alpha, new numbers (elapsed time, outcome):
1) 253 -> 9.127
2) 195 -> 10.98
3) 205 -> 9.446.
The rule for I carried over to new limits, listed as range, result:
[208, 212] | 9.5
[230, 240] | 9.38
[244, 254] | 9.18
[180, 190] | 9.64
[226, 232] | 9.44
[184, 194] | 10.7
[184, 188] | 9.77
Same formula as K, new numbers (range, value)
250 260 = 9.24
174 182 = 9.32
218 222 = 9.28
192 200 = 10.8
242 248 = 9.24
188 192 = 10.9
